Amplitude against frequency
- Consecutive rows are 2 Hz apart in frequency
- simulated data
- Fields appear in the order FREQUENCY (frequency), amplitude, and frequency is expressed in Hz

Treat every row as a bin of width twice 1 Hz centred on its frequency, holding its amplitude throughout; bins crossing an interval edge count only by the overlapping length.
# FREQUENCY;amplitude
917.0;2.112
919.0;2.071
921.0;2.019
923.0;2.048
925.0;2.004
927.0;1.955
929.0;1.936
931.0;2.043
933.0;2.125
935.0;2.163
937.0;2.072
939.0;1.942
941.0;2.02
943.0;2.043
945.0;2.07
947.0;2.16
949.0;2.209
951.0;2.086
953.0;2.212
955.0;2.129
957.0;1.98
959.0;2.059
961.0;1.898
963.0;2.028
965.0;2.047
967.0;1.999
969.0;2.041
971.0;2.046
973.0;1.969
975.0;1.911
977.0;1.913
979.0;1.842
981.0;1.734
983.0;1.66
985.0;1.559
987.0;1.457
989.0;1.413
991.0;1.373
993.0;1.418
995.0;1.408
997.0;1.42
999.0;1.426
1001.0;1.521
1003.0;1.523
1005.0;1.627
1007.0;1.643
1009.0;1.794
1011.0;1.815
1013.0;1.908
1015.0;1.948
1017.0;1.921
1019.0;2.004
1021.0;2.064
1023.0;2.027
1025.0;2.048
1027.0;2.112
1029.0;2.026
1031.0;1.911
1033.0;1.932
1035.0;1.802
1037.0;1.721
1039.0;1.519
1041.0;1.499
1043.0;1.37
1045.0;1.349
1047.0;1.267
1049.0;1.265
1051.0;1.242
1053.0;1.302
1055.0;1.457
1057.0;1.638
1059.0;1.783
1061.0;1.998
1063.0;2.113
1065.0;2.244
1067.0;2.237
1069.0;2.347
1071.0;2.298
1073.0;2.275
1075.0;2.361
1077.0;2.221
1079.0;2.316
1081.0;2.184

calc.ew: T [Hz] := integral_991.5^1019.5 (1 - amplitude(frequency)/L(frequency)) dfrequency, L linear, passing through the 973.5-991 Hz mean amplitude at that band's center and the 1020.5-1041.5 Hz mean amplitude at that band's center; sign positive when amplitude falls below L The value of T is 1.9 Hz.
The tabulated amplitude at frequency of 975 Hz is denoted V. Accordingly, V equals 1.911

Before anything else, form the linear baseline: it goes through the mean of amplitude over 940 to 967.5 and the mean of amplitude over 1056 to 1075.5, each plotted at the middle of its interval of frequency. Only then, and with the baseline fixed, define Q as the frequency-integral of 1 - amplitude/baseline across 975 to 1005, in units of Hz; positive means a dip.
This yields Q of 7.5 Hz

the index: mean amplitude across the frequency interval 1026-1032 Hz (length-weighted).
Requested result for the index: 2.02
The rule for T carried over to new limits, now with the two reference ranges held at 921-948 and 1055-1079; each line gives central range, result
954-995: 5.0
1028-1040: 1.6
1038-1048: 3.3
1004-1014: 1.6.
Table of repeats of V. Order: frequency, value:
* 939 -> 1.942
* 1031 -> 1.911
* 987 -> 1.457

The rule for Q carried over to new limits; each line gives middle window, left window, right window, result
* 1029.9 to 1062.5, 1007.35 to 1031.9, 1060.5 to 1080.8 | 8.2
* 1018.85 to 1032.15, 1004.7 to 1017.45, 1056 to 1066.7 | -1.2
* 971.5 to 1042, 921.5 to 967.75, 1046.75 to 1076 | 7.7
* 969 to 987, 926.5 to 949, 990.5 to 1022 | 0.2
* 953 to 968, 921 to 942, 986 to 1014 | -1.7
